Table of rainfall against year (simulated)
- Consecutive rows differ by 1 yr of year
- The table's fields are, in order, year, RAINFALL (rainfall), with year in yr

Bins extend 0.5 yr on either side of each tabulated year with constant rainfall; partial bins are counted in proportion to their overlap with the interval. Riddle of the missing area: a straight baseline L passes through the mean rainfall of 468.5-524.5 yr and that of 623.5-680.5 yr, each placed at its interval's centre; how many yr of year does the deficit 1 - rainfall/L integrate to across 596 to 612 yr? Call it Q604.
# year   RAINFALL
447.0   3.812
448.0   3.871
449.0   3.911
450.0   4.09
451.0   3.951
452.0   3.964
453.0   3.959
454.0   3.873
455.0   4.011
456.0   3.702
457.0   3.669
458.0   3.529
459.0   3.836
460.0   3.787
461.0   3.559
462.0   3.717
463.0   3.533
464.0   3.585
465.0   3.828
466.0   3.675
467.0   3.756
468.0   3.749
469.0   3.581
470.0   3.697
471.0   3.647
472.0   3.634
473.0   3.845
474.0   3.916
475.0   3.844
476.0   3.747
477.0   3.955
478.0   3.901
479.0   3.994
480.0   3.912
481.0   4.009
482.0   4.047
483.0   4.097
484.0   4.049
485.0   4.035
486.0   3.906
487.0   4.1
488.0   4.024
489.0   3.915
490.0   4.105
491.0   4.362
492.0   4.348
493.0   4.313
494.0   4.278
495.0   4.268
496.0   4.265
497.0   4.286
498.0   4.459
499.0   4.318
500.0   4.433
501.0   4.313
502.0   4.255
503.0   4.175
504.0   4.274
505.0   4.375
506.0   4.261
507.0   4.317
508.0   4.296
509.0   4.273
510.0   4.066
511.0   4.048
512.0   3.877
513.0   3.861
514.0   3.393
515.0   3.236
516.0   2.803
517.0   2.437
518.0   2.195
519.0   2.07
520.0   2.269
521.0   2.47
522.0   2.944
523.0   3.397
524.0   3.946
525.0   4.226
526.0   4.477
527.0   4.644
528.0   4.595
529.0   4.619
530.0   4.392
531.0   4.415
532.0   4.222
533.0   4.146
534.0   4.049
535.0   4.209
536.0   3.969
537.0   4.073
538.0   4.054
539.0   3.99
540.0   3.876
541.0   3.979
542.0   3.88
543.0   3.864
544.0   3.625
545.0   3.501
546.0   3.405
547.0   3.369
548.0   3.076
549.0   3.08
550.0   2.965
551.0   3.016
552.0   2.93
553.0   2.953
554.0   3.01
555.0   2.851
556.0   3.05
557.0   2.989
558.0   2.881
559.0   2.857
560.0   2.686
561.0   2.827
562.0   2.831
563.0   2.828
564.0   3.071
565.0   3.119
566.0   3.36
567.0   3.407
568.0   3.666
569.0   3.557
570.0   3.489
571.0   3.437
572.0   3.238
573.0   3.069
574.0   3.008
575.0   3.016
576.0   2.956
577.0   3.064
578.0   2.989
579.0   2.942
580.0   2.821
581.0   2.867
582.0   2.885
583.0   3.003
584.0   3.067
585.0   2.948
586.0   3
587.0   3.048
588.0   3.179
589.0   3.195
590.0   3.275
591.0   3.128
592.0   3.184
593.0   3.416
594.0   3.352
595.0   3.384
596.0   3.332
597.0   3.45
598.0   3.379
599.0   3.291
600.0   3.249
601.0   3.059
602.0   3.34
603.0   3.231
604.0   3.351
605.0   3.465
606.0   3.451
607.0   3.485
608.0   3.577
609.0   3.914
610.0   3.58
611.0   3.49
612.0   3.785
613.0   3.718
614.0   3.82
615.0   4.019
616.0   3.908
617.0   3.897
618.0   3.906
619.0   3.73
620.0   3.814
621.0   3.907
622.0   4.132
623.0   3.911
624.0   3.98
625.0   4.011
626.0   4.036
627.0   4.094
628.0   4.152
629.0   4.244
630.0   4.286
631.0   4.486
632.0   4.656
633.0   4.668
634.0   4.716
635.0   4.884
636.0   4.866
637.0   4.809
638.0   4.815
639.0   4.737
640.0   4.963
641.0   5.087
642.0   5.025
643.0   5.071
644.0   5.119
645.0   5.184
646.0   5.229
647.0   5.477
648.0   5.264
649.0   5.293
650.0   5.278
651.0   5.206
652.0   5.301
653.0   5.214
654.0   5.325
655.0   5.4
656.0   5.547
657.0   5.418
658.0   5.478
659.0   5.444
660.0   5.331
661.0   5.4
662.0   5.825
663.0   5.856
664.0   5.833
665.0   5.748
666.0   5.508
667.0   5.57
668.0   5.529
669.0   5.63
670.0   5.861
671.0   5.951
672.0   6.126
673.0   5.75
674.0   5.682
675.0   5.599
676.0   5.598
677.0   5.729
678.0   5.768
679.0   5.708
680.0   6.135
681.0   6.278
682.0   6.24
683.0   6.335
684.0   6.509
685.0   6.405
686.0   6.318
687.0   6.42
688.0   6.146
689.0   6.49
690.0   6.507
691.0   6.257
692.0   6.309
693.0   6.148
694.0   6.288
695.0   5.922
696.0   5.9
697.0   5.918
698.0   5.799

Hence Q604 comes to 4.5 yr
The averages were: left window 3.84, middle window 3.43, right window 5.21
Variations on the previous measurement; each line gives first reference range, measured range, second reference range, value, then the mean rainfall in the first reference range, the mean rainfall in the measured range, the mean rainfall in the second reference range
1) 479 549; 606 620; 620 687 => 3.21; 3.9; 3.75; 5.25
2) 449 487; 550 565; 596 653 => 4.20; 3.83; 2.92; 4.23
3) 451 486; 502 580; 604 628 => 6.57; 3.82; 3.49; 3.81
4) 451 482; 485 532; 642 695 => 2.92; 3.79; 3.92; 5.75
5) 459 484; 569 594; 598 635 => 4.76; 3.8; 3.11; 3.85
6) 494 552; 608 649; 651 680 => 6.15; 3.81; 4.39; 5.61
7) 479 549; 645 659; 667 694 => 0.85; 3.9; 5.34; 6.05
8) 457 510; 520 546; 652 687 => 3.12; 4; 3.94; 5.77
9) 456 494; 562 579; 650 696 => 5.76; 3.87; 3.19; 5.84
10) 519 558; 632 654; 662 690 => 1.41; 3.62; 5.05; 5.96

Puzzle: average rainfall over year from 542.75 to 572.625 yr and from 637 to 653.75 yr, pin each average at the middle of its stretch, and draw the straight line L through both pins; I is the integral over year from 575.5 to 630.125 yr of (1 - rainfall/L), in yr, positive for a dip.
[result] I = 9.2 yr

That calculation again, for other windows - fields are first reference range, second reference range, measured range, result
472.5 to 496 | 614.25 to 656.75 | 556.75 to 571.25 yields 4.11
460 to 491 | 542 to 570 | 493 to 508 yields -2.76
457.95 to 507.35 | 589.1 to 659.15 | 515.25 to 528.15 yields 2.66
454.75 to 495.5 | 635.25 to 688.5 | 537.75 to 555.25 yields 4.31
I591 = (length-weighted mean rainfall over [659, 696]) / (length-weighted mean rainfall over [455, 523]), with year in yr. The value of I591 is 1.56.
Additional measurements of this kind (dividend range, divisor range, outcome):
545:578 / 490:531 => 0.79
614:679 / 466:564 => 1.34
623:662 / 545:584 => 1.60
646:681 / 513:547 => 1.52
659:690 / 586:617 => 1.72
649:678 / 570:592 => 1.82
